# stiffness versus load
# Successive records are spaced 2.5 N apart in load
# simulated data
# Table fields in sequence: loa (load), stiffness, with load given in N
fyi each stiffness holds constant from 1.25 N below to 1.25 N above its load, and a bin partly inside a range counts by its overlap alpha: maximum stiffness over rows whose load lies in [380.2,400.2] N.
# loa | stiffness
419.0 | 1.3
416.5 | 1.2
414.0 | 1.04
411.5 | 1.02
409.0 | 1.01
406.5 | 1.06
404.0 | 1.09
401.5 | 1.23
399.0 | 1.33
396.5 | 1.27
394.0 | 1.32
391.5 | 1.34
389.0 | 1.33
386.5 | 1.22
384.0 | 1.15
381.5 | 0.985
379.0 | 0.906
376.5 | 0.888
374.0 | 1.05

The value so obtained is 1.34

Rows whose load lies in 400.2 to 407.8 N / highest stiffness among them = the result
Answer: 1.23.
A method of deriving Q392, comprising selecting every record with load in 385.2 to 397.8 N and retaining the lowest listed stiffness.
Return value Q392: 1.22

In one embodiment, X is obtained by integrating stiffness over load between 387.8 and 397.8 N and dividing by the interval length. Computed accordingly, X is 1.31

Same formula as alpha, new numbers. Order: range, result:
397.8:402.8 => 1.33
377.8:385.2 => 1.15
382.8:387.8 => 1.22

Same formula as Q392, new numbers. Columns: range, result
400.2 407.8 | 1.06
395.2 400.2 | 1.27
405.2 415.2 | 1.01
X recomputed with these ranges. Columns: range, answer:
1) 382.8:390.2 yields 1.23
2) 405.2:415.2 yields 1.03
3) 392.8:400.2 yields 1.31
